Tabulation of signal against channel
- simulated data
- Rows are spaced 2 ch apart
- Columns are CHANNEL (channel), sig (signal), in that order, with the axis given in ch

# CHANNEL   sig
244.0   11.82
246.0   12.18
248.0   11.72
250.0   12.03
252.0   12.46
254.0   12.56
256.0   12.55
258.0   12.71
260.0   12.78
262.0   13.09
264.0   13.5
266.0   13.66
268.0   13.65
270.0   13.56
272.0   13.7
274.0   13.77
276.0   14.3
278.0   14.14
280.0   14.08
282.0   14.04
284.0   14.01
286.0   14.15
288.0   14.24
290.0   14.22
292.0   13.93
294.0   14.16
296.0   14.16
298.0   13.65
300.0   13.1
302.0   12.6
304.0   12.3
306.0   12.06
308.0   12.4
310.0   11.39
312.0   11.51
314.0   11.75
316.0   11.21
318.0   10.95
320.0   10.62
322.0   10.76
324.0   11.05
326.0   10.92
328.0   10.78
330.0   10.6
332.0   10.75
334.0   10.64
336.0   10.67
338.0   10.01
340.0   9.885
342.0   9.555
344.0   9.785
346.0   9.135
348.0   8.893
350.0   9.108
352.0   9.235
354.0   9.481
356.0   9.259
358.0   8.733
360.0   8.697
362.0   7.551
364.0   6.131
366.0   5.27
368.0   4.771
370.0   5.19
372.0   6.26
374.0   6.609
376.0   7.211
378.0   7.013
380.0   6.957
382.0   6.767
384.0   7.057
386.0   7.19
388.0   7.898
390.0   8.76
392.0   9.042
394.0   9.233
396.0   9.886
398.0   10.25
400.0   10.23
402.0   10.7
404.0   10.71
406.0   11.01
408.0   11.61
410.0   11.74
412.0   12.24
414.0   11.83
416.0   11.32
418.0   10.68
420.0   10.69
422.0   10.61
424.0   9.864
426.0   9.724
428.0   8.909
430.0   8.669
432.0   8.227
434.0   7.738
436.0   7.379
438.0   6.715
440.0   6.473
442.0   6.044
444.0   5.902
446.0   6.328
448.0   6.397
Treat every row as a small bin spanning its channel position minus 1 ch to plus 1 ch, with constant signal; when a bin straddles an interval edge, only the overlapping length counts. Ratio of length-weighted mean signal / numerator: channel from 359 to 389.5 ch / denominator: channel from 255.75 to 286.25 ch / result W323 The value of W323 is 0.5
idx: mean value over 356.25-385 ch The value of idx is 6.8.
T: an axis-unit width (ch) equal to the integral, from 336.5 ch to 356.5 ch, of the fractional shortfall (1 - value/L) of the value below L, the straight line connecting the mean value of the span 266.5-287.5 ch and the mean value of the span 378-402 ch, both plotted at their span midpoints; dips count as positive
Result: 2.1 ch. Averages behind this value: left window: 13.9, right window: 8.51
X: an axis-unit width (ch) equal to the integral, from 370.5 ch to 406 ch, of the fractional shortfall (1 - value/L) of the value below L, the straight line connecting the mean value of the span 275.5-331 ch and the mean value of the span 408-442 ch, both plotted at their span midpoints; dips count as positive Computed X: 6.9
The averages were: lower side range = 12.6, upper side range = 9.51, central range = 8.37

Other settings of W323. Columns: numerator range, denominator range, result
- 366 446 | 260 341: 0.69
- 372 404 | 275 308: 0.61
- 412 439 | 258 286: 0.69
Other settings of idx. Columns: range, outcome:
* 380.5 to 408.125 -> 9.19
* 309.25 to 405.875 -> 9.1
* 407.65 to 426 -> 11.1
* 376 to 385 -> 6.98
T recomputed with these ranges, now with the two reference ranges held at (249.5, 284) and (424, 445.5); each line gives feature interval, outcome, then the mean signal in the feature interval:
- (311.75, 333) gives 0.9 ch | 11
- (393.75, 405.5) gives -1.9 ch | 10.3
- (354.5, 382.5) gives 8.4 ch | 6.94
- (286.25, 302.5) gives -1.8 ch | 13.8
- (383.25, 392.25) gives 1.3 ch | 7.93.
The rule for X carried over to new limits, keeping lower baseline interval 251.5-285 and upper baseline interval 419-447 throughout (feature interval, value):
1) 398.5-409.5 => -2.24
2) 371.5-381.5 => 3.12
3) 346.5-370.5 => 6.33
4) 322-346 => 1.99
